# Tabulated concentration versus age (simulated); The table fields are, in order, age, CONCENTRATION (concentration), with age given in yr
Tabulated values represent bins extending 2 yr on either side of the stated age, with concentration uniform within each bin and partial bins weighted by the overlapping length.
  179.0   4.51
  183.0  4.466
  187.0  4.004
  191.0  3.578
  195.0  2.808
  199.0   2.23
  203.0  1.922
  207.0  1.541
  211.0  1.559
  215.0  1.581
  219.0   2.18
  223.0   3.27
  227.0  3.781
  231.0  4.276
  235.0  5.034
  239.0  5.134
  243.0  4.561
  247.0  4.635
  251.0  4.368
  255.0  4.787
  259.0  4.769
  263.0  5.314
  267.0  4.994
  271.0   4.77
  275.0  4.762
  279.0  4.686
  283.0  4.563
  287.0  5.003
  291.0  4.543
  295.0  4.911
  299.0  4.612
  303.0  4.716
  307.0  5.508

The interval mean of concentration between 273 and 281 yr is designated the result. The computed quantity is 4.72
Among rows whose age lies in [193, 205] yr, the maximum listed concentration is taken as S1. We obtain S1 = 2.808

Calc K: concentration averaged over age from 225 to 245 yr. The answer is 4.56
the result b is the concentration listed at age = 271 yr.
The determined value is 4.77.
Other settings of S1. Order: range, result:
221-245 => 5.134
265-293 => 5.003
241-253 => 4.635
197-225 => 3.27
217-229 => 3.781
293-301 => 4.911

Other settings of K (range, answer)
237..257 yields 4.7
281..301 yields 4.73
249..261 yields 4.64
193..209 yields 2.13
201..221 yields 1.76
